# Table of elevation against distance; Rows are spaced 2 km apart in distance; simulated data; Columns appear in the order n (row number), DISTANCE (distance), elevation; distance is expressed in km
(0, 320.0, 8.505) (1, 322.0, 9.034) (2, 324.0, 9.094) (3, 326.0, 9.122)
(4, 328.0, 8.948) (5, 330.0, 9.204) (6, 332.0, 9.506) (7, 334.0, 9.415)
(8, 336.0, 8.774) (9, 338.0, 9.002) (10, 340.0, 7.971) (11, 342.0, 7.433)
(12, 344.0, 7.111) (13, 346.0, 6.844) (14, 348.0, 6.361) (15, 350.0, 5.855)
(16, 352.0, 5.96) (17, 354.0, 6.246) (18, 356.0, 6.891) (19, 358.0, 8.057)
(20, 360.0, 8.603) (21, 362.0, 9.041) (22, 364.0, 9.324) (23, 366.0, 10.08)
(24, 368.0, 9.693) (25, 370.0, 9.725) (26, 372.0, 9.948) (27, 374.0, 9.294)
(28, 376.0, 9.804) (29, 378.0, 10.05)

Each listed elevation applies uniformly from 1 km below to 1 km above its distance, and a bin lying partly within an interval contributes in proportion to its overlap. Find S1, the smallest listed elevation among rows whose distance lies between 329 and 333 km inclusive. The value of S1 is 9.204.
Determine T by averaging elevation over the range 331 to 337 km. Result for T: 9.23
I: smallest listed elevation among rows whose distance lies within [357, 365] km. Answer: 8.057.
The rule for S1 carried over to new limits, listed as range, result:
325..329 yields 8.948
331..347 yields 6.844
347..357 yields 5.855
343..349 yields 6.361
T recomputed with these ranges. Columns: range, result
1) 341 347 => 7.13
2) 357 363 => 8.57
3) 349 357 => 6.24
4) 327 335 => 9.27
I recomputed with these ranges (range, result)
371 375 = 9.294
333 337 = 8.774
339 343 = 7.433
